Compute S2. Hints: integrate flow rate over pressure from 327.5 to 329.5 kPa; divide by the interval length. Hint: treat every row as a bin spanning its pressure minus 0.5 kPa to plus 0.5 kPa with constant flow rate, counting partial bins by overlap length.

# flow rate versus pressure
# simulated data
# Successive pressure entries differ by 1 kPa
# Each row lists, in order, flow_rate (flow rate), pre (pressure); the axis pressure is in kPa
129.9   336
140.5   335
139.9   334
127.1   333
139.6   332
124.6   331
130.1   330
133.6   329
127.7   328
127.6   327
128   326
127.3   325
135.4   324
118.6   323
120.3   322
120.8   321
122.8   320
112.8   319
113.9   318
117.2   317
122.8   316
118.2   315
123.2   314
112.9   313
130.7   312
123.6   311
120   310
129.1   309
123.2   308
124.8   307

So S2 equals 131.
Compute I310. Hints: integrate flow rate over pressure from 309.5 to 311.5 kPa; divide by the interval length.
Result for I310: 122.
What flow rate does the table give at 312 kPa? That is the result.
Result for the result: 130.7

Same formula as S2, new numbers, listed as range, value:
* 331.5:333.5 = 133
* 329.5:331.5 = 127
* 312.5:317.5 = 119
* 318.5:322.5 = 119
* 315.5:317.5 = 120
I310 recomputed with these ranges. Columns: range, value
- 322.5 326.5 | 127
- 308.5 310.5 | 125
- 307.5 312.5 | 125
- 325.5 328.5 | 128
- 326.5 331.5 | 129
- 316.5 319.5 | 115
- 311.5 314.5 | 122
